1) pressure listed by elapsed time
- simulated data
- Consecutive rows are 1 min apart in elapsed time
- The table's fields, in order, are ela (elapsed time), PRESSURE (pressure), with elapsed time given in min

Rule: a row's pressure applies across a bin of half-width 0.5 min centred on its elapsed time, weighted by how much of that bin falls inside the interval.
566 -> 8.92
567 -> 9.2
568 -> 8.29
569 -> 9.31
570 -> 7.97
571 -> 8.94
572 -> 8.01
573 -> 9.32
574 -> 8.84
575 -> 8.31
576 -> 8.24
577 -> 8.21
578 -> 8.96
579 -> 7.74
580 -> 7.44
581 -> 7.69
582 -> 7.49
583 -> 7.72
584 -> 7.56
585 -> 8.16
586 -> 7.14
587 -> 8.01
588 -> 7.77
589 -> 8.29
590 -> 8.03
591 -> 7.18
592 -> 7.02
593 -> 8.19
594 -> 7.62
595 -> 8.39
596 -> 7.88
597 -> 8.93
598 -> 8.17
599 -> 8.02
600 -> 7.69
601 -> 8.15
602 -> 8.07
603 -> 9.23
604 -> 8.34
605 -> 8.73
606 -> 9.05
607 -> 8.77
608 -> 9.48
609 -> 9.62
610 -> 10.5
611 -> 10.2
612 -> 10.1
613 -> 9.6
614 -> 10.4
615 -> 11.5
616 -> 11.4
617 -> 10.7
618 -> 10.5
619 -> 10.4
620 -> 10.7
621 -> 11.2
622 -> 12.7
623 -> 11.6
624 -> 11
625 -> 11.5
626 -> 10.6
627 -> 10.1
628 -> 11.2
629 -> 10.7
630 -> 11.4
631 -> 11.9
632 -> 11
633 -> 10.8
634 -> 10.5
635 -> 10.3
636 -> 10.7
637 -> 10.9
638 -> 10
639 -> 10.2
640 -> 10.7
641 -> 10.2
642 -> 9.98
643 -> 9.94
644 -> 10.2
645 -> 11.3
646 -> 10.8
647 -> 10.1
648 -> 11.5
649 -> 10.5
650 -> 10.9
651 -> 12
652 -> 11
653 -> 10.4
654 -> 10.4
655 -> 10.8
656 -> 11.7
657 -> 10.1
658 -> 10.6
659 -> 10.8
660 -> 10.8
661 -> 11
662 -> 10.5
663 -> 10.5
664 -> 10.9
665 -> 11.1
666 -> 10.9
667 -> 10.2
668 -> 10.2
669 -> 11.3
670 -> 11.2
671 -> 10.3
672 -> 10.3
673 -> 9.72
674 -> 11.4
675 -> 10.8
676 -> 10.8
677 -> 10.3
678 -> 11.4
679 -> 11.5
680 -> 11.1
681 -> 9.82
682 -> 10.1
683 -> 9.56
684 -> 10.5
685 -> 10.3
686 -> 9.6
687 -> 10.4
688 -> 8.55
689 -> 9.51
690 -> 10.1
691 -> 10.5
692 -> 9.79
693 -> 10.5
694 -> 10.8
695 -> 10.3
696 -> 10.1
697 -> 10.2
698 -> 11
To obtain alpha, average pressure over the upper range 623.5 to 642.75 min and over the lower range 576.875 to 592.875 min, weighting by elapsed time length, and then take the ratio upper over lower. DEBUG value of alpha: 1.38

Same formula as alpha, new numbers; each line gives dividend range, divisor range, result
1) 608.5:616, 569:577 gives 1.21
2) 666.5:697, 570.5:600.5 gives 1.29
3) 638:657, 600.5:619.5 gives 1.10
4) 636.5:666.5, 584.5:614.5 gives 1.25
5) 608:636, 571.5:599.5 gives 1.35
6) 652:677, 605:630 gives 1.01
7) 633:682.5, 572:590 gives 1.33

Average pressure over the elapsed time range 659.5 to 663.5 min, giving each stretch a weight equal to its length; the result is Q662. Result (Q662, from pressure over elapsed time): 10.7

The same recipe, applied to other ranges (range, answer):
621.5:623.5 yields 12.1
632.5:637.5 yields 10.6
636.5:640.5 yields 10.4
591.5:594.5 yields 7.61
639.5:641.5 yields 10.4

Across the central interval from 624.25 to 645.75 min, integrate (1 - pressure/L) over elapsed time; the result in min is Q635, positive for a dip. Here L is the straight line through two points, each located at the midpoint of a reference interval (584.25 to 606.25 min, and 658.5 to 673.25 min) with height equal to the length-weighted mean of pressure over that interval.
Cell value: -2.6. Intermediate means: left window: 8.08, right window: 10.7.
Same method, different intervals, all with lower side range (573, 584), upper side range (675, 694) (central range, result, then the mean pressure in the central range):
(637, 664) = -3.1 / 10.7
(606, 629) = -4.4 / 10.6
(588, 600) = 0.7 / 7.95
